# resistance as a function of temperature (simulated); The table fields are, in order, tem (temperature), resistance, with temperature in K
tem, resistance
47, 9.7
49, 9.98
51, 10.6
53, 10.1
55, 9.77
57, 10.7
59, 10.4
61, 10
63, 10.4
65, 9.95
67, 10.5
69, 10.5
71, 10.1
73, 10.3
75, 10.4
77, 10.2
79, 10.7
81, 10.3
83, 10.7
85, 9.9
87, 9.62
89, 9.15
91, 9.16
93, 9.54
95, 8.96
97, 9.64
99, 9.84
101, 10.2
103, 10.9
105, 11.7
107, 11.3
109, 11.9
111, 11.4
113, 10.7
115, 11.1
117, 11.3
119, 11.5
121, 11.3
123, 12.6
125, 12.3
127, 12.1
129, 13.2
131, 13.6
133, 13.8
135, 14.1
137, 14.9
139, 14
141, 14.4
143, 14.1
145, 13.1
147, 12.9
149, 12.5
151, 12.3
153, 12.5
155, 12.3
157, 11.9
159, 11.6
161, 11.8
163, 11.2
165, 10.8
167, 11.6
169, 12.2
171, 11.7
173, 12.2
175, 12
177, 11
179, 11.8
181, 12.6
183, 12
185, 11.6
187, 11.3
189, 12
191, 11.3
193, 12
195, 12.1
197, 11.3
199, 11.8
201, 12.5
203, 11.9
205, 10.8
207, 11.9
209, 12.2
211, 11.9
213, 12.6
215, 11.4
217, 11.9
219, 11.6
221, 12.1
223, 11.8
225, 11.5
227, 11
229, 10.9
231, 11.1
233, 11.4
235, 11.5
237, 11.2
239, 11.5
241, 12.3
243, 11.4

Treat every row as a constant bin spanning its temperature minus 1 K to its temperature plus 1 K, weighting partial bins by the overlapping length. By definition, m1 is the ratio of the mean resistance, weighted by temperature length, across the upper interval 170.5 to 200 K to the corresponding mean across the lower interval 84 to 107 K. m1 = 1.19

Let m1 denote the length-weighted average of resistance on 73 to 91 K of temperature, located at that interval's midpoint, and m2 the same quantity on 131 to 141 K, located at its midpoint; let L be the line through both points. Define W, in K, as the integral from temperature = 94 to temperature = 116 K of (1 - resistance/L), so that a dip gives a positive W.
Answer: 2.1 K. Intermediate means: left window 10.1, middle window 10.7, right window 14.2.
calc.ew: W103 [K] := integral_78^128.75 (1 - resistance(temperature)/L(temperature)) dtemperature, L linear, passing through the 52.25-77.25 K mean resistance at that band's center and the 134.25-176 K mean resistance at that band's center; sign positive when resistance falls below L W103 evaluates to 2.31 K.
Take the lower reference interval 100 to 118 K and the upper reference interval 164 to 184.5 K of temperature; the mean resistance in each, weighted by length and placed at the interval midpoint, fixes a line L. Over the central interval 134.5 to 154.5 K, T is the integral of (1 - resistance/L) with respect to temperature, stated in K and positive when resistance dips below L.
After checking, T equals -3.4 K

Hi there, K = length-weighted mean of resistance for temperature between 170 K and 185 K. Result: 11.9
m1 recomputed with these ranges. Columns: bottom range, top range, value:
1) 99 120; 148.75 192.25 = 1.06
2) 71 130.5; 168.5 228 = 1.10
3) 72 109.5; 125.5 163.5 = 1.27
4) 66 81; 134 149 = 1.33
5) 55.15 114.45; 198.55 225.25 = 1.15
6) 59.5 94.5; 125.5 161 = 1.30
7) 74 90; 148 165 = 1.18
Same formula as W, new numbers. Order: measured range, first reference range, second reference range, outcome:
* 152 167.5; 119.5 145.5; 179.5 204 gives 1.1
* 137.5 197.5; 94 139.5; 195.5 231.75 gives -2.1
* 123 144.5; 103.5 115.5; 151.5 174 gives -3.8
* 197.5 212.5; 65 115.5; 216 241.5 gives -0.7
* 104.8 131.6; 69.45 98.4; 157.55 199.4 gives -3.2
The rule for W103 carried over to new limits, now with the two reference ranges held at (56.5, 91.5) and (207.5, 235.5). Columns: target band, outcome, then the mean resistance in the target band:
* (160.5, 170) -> -0.4 K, 11.5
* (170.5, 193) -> -1.1 K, 11.8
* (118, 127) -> -1.1 K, 11.9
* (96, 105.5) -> 0.0 K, 10.4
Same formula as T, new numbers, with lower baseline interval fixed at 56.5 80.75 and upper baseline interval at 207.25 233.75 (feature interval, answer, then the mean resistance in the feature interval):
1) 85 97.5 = 1.4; 9.38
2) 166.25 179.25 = -0.6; 11.8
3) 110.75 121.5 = -0.5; 11.2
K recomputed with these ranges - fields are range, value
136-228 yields 12.1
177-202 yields 11.8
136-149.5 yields 13.7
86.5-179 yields 11.8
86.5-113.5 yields 10.3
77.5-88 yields 10.2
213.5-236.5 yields 11.5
